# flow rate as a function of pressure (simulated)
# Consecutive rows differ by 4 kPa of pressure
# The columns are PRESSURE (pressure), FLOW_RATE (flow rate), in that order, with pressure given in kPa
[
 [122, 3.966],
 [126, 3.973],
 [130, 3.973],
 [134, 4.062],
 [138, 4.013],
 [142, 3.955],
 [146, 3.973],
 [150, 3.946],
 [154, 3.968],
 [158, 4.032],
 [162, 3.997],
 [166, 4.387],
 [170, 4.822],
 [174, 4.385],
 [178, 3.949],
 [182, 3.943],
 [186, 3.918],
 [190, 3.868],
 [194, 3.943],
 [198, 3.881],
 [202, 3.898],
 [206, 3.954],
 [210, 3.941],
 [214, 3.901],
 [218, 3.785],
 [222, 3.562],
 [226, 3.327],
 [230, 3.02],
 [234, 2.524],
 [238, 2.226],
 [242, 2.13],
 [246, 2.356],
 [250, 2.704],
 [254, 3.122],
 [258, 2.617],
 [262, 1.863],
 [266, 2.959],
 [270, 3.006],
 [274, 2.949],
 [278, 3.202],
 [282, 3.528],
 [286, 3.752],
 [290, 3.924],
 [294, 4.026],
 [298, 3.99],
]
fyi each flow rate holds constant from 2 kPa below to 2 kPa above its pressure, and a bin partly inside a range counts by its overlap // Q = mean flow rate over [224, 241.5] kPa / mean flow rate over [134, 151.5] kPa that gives 0.68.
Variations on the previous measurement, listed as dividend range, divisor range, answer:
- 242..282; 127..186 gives 0.67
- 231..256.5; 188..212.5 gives 0.65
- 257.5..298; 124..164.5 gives 0.81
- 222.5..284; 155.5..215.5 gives 0.69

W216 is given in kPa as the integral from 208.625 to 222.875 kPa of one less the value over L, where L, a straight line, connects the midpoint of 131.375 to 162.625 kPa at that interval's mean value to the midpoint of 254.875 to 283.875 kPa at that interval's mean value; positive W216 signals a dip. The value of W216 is -1.86 kPa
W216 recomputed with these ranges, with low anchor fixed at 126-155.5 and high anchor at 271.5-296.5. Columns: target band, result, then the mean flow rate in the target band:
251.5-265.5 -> 4.0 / 2.59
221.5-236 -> 2.6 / 3.06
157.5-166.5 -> -0.4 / 4.12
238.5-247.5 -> 3.5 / 2.23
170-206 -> -1.6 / 4.02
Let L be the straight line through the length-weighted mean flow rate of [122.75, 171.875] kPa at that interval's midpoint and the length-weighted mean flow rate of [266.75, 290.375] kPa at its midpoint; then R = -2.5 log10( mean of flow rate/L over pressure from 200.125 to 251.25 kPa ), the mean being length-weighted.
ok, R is 0.15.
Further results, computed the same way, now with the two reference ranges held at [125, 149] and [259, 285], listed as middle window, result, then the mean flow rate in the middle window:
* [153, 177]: -0.134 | 4.26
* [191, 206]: -0.117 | 3.91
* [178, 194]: -0.090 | 3.92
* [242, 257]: 0.178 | 2.64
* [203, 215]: -0.149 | 3.93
